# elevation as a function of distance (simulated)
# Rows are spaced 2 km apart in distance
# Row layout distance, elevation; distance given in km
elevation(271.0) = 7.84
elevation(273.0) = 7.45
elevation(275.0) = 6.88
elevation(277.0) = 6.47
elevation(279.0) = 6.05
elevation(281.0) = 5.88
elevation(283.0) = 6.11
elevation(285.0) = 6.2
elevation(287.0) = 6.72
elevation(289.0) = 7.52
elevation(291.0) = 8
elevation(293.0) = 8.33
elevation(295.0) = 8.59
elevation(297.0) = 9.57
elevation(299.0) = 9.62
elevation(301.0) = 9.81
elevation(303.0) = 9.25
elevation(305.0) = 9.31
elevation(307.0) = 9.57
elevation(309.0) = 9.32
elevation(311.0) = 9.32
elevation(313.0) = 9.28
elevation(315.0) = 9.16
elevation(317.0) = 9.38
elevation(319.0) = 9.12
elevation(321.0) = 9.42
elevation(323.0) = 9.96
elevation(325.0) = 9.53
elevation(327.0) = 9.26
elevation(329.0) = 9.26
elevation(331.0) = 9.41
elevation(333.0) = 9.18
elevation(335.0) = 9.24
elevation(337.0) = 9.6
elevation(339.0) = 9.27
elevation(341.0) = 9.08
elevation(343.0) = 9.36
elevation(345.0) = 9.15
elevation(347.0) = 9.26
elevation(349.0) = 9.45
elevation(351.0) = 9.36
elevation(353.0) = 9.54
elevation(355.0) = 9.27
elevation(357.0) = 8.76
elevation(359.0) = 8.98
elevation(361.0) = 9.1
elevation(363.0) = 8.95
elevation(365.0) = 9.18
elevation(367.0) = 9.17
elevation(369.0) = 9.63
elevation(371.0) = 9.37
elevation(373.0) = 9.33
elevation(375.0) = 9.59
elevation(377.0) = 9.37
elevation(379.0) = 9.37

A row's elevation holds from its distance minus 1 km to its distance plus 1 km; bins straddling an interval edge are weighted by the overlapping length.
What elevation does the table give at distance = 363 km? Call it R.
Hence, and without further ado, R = 8.95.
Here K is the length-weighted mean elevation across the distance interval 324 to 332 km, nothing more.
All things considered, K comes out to 9.37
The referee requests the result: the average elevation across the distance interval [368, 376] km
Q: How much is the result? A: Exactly 9.48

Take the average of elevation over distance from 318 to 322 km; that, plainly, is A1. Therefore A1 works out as 9.27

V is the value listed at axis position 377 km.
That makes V 9.37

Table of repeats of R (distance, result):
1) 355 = 9.27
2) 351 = 9.36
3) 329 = 9.26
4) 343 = 9.36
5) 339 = 9.27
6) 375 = 9.59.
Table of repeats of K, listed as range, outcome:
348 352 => 9.4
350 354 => 9.45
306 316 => 9.33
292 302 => 9.18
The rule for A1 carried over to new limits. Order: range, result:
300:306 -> 9.46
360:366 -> 9.08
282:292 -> 6.91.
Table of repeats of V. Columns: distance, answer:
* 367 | 9.17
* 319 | 9.12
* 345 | 9.15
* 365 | 9.18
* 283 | 6.11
